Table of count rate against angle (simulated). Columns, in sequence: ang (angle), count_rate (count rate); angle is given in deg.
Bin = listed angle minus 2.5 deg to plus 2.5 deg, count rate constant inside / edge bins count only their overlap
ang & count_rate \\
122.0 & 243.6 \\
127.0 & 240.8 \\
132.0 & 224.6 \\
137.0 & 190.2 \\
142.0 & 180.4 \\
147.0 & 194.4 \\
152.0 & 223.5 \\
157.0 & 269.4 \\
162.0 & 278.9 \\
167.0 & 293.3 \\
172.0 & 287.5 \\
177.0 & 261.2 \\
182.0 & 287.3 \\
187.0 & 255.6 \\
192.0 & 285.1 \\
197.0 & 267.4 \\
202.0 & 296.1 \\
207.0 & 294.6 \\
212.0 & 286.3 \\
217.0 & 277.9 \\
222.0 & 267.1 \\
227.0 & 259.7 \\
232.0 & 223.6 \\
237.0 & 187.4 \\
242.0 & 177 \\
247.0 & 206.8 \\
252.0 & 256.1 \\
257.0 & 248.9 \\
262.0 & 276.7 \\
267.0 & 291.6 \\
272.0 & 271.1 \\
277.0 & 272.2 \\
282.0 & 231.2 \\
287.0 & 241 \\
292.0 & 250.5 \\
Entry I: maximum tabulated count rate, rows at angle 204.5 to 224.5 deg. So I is 294.6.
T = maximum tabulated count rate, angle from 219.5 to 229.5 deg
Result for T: 267.1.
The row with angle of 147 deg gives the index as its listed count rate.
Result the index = 194.4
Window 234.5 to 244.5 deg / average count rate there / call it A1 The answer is 182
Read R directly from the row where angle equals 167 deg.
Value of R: 293.3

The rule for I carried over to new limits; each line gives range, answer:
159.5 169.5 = 293.3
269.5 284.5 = 272.2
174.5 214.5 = 296.1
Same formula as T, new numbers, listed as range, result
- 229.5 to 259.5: 256.1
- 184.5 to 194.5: 285.1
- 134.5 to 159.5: 269.4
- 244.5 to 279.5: 291.6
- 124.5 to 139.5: 240.8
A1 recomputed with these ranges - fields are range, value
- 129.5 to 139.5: 207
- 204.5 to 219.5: 286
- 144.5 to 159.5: 229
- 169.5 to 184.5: 279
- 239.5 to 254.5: 213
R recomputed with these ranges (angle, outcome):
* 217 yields 277.9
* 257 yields 248.9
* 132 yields 224.6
